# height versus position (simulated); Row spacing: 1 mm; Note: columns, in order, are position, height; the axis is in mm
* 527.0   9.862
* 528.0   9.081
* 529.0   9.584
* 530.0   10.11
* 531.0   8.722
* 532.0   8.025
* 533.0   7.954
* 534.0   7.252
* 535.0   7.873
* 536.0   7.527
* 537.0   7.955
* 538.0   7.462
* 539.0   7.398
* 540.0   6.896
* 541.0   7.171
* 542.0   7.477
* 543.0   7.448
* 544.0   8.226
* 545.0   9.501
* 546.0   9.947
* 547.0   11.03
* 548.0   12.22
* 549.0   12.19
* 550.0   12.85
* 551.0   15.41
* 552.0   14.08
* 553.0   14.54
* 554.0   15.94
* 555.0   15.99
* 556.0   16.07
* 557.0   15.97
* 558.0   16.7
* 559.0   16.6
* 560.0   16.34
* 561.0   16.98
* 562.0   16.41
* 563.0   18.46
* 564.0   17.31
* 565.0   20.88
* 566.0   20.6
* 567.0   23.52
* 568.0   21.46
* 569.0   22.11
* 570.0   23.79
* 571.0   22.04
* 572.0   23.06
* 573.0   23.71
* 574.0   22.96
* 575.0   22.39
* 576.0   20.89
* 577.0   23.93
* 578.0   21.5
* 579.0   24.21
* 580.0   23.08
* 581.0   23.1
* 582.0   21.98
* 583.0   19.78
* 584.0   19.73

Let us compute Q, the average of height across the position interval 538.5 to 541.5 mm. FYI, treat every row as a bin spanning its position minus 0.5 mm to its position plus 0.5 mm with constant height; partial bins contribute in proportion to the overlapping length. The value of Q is 7.16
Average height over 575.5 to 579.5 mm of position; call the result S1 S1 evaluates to 22.6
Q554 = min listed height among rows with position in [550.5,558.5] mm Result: 14.08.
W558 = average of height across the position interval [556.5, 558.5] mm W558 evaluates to 16.3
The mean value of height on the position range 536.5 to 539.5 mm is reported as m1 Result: 7.6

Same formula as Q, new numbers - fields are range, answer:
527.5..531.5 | 9.37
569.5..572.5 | 23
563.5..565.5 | 19.1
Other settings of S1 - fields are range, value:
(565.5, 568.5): 21.9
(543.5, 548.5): 10.2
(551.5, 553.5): 14.3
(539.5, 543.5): 7.25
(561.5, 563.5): 17.4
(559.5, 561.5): 16.7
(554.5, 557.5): 16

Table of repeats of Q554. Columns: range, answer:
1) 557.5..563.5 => 16.34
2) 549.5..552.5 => 12.85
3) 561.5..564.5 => 16.41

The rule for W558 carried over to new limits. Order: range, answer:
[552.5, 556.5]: 15.6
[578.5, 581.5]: 23.5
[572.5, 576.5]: 22.5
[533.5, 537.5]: 7.65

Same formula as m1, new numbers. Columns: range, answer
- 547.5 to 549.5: 12.2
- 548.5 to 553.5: 13.8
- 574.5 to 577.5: 22.4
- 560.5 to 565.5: 18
